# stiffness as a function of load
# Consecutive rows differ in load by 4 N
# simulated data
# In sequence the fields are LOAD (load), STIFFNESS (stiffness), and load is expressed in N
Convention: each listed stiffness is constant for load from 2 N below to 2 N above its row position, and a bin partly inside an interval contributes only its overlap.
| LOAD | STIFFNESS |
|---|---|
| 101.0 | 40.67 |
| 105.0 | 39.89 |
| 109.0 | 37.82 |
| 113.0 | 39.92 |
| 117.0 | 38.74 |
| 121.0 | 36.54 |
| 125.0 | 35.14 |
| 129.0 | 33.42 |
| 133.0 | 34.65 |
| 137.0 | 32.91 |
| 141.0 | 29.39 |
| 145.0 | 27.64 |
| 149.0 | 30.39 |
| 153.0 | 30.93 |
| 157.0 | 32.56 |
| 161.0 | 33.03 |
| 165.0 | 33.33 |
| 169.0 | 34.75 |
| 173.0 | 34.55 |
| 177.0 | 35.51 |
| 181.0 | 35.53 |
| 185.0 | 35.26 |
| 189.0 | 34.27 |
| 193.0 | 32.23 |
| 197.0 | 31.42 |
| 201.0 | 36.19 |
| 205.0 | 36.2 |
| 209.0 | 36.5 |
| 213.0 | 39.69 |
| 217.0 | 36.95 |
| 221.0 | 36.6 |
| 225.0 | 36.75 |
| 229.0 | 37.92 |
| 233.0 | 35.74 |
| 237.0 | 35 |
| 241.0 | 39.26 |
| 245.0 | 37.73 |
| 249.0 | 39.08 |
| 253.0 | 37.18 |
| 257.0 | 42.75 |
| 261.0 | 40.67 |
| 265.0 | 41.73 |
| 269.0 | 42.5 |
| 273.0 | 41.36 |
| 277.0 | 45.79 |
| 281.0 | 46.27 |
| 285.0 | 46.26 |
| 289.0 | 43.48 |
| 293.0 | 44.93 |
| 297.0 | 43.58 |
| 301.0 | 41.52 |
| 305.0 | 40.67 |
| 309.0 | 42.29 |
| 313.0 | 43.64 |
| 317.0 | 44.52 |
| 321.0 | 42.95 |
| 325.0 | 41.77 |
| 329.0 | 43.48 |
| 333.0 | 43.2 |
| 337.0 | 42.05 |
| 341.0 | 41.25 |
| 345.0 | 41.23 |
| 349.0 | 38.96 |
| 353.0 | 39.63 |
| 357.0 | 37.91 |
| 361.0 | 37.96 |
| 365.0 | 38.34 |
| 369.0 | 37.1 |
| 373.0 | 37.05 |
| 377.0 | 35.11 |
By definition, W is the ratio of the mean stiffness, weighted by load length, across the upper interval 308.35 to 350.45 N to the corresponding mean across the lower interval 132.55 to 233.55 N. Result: 1.2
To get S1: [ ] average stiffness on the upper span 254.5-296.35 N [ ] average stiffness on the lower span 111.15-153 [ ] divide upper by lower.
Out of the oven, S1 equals 1.3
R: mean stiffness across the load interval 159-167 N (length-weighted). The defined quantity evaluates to 33.2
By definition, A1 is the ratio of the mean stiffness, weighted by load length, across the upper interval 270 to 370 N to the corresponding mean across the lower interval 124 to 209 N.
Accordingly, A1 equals 1.26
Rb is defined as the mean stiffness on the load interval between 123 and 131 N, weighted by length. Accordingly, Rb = 34.3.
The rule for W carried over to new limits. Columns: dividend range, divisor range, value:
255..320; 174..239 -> 1.21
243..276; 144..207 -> 1.21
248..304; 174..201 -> 1.25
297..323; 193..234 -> 1.18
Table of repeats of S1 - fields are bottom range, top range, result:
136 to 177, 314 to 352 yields 1.31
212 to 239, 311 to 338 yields 1.17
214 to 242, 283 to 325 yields 1.17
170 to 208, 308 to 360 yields 1.20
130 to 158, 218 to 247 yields 1.18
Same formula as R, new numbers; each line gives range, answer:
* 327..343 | 42.5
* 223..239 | 36.4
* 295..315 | 42.3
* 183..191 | 34.8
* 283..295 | 44.9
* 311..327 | 43.2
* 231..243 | 36.7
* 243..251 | 38.4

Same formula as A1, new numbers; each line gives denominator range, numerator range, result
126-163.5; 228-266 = 1.22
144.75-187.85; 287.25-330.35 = 1.29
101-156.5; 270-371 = 1.21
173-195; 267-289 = 1.28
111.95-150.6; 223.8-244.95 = 1.10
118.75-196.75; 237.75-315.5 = 1.26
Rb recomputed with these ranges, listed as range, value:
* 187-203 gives 33.5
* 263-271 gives 42.1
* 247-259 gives 39.7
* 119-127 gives 35.8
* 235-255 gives 37.6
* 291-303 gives 43.3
